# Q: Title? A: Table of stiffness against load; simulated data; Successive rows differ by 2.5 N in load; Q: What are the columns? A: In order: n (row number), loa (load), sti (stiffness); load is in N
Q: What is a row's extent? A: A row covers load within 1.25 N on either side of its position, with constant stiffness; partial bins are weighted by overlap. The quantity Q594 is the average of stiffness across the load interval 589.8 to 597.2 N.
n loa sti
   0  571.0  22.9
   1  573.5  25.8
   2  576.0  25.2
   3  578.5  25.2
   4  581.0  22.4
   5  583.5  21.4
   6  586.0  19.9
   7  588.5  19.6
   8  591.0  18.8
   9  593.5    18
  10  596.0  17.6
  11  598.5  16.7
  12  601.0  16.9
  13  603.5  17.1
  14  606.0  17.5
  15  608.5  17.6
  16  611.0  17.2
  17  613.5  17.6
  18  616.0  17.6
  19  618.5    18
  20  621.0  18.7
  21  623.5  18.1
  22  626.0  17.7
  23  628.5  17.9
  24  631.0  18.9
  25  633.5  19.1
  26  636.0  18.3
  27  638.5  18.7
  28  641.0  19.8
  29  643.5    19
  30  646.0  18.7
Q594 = 18.1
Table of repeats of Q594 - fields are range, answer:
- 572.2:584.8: 24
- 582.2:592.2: 19.9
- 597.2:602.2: 16.8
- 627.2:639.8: 18.6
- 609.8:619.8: 17.6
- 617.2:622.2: 18.3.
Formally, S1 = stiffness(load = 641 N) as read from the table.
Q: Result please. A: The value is 19.8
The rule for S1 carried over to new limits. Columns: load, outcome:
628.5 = 17.9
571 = 22.9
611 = 17.2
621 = 18.7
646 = 18.7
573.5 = 25.8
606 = 17.5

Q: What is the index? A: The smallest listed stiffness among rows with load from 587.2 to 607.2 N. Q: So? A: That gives 16.7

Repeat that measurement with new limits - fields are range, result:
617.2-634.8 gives 17.7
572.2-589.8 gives 19.6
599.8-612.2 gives 16.9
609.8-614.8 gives 17.2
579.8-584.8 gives 21.4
